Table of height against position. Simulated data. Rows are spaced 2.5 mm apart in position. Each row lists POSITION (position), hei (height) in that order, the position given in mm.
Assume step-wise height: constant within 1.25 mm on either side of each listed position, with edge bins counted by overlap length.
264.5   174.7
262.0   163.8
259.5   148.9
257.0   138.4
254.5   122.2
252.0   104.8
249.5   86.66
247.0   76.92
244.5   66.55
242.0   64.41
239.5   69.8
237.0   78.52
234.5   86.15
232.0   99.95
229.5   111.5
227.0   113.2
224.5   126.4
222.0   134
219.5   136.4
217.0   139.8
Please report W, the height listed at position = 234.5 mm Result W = 86.15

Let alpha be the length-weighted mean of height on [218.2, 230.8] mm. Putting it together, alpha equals 124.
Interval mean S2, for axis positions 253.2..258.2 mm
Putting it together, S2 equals 130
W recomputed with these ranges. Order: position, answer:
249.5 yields 86.66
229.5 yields 111.5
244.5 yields 66.55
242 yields 64.41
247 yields 76.92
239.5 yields 69.8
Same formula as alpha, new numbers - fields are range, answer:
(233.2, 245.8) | 73.2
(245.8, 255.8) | 98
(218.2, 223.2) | 135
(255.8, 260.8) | 144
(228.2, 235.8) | 99.2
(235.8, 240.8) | 74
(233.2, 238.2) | 82.5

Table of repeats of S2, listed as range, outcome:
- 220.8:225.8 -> 130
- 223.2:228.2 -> 120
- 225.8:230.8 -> 112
